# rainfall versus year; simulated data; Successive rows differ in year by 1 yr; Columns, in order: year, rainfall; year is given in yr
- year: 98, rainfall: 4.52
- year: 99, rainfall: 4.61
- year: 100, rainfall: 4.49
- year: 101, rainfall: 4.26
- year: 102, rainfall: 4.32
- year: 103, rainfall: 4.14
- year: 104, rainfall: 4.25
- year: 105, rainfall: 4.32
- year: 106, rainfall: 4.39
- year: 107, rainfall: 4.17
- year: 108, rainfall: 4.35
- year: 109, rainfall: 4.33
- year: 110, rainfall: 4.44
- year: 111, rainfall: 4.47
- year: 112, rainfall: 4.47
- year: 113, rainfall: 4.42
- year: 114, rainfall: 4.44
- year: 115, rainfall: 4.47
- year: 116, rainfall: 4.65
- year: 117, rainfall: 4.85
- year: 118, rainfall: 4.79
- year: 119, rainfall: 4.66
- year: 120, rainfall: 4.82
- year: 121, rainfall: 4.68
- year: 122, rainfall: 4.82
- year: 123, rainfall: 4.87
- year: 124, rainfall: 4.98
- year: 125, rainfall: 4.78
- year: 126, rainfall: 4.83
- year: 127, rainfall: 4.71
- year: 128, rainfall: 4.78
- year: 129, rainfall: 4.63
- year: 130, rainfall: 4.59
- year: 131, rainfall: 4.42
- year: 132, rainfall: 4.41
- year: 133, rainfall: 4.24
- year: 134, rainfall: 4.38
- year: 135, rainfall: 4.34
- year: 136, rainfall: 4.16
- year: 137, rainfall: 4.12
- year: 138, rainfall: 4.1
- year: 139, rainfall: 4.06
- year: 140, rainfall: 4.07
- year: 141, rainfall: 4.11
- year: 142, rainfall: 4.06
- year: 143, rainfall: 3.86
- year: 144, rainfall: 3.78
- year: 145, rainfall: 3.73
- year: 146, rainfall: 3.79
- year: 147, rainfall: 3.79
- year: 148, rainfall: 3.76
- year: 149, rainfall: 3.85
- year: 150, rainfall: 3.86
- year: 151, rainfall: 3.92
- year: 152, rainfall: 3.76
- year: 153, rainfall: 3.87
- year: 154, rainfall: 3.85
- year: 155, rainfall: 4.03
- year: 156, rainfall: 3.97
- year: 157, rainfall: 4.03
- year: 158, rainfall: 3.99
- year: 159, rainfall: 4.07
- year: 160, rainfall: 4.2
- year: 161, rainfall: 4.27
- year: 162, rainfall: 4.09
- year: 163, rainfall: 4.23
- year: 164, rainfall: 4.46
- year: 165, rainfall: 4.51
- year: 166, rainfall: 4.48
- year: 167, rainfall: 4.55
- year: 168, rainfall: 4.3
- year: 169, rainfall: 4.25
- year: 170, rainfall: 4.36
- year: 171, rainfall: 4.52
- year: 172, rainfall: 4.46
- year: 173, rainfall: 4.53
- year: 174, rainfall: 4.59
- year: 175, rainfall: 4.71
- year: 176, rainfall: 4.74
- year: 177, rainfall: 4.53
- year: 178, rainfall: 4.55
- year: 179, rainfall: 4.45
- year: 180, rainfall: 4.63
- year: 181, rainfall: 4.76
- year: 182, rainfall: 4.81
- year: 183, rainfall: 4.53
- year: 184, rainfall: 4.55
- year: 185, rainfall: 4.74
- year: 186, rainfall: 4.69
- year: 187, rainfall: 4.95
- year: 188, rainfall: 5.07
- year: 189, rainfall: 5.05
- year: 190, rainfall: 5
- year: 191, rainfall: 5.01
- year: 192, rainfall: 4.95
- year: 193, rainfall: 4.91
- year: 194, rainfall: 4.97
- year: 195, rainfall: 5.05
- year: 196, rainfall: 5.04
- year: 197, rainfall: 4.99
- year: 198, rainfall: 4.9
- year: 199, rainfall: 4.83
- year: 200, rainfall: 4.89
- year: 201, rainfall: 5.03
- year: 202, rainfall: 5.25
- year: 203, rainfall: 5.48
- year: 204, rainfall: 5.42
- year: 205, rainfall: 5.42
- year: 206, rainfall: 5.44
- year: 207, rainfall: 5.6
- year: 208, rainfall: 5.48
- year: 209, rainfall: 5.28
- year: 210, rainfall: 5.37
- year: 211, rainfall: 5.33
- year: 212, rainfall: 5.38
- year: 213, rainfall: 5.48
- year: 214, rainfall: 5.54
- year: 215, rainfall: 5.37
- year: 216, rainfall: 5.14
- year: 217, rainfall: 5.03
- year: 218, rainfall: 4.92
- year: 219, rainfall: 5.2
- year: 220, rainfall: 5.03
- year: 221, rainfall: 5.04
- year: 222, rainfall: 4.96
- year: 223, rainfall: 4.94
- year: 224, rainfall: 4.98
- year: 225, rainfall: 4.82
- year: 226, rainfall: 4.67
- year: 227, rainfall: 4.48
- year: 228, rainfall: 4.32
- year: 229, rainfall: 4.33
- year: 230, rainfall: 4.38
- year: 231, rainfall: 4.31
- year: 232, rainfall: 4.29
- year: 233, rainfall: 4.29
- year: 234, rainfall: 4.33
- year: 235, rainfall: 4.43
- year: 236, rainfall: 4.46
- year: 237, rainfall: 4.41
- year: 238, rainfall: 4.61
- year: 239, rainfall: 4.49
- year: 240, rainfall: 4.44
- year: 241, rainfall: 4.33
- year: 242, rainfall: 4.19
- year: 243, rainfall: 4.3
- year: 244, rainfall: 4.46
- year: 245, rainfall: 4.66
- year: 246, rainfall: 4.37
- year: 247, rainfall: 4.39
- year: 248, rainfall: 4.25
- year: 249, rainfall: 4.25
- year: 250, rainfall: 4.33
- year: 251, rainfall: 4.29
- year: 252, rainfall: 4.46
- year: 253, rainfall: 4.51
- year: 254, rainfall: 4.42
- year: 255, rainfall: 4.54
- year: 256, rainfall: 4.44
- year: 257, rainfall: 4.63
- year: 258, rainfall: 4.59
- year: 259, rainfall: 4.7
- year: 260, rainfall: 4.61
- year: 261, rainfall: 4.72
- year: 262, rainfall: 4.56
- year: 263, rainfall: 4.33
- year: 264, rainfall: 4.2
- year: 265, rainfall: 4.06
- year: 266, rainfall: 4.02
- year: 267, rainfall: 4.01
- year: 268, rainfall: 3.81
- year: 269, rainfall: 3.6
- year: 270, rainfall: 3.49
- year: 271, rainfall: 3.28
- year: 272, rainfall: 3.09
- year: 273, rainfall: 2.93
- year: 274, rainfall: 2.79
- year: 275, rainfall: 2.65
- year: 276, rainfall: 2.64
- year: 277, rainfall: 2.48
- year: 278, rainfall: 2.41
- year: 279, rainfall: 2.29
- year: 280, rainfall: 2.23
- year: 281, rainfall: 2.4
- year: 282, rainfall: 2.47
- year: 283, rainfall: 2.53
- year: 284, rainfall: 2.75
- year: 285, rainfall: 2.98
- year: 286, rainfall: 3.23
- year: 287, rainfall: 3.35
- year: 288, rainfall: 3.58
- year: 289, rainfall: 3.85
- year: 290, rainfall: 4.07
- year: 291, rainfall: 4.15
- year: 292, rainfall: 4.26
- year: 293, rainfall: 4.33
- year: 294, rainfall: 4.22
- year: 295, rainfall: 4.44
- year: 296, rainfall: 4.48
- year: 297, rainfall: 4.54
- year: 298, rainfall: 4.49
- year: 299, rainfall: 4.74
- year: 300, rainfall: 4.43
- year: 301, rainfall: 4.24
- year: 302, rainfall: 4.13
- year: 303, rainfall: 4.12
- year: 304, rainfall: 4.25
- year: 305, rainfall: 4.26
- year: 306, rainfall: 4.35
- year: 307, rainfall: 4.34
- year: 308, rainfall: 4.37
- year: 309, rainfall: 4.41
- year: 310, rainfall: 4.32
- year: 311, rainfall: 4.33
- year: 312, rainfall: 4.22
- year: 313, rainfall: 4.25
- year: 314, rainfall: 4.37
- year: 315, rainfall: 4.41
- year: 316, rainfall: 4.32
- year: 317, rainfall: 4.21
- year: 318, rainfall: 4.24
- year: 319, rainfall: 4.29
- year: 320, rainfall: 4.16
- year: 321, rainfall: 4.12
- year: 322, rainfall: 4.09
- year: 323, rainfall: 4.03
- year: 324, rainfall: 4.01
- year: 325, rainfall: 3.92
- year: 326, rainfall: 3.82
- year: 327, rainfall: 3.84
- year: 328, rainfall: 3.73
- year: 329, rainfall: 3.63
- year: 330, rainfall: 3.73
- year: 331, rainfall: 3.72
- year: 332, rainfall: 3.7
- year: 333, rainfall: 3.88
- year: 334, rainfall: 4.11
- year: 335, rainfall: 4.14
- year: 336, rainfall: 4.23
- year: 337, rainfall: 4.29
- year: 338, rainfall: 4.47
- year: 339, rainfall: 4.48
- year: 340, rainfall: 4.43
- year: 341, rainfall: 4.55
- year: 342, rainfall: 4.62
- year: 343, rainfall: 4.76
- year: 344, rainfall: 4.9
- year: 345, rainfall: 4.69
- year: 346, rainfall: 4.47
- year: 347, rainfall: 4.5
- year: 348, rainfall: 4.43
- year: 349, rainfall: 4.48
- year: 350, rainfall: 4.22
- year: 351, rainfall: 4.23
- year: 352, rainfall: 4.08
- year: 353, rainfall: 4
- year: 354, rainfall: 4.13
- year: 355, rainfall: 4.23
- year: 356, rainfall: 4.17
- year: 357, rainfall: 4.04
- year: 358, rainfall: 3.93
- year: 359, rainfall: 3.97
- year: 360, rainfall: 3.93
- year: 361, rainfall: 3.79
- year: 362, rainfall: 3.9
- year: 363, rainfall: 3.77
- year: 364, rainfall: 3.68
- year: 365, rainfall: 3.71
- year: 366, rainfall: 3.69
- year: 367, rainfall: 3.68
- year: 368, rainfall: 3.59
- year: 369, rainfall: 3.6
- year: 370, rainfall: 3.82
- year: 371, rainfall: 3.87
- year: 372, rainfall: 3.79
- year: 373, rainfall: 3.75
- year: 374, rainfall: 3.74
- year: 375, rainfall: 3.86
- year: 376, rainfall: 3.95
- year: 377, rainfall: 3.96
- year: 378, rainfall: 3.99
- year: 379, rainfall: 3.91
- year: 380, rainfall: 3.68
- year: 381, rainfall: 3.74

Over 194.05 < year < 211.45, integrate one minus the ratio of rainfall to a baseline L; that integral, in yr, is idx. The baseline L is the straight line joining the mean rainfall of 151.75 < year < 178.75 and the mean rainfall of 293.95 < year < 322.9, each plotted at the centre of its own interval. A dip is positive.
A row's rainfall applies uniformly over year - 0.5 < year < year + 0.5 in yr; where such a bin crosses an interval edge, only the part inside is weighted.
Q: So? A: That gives -3.7 yr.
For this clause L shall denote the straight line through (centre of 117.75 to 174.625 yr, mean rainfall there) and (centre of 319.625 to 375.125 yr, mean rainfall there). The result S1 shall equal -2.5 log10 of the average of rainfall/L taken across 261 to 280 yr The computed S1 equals 0.223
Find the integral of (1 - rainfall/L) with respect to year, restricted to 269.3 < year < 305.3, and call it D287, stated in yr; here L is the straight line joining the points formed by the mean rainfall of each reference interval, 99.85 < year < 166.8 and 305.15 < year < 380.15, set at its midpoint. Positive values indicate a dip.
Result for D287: 5.5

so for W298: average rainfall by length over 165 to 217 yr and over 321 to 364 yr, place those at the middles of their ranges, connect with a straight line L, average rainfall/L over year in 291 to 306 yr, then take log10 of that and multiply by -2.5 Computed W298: 0.01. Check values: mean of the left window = 4.93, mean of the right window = 4.14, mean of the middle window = 4.35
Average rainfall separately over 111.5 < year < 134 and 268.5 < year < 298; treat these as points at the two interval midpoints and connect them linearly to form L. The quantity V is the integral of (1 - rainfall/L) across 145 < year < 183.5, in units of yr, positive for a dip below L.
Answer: 0.3 yr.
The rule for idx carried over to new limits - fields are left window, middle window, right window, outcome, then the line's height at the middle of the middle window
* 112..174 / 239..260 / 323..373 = -1.3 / 4.18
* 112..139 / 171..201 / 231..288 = -3.9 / 4.24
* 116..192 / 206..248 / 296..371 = -4.6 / 4.3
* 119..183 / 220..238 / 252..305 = -2.6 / 3.99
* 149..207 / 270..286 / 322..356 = 6.1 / 4.35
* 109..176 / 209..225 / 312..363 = -3.4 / 4.26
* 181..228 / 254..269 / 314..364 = 1.0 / 4.67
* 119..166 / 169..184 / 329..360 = -1.2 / 4.24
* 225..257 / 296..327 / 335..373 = -0.1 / 4.24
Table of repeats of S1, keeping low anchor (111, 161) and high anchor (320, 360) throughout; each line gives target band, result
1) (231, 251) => -0.04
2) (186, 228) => -0.20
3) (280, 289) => 0.39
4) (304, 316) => -0.04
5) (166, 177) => -0.06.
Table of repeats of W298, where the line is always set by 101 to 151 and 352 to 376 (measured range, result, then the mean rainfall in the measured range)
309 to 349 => -0.08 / 4.22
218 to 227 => -0.19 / 4.93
